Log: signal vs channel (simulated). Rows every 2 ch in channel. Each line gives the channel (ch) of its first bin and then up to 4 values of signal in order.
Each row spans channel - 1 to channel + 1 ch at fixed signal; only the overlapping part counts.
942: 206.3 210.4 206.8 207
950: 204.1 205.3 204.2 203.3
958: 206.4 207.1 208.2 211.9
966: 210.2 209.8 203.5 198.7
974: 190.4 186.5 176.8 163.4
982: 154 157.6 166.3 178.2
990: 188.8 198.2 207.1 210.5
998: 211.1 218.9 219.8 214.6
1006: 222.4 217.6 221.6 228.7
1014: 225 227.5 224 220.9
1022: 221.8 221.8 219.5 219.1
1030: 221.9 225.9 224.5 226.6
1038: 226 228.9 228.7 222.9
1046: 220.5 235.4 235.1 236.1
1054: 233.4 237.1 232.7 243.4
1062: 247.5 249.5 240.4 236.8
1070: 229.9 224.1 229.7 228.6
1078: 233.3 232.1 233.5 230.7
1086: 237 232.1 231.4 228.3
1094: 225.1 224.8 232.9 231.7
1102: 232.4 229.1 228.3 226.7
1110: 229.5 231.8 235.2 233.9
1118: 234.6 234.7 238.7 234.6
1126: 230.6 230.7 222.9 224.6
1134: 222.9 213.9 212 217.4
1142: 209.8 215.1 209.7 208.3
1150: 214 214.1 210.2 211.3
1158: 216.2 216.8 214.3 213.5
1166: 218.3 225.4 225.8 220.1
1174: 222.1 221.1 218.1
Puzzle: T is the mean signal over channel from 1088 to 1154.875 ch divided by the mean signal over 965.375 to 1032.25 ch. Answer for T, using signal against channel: 1.10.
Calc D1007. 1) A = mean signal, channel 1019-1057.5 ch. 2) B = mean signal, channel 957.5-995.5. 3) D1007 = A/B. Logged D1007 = 1.19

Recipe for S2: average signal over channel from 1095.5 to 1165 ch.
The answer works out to 223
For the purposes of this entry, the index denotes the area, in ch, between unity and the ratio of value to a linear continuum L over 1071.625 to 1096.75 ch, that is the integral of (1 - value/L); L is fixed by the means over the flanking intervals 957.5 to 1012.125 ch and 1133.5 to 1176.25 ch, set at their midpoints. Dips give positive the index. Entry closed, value -2.57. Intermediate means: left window 199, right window 216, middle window 230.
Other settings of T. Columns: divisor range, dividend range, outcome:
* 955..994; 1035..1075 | 1.22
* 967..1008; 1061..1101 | 1.20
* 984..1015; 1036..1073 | 1.13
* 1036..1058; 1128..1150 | 0.94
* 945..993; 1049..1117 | 1.20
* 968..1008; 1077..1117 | 1.19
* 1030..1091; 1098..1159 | 0.96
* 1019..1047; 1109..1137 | 1.03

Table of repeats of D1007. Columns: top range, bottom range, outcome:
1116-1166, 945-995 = 1.13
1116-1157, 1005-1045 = 0.99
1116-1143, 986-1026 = 1.06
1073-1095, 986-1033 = 1.08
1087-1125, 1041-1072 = 0.98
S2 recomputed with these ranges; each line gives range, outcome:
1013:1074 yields 230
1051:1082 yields 236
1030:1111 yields 231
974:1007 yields 192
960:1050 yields 210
